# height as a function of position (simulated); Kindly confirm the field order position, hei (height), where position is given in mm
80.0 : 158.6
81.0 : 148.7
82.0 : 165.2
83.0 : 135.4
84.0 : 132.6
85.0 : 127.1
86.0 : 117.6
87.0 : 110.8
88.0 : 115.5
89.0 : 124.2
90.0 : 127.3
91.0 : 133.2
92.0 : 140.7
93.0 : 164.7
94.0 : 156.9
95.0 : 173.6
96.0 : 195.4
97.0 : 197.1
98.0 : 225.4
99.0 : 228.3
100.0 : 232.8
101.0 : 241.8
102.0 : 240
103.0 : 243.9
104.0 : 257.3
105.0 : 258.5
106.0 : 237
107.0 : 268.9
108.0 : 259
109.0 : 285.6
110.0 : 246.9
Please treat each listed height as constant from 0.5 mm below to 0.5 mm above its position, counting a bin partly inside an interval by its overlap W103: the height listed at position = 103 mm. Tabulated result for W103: 243.9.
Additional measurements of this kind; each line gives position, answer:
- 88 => 115.5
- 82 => 165.2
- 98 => 225.4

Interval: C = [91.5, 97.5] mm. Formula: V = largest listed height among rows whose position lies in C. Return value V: 197.1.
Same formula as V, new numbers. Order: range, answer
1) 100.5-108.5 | 268.9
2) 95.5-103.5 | 243.9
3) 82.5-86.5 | 135.4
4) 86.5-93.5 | 164.7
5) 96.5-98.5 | 225.4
